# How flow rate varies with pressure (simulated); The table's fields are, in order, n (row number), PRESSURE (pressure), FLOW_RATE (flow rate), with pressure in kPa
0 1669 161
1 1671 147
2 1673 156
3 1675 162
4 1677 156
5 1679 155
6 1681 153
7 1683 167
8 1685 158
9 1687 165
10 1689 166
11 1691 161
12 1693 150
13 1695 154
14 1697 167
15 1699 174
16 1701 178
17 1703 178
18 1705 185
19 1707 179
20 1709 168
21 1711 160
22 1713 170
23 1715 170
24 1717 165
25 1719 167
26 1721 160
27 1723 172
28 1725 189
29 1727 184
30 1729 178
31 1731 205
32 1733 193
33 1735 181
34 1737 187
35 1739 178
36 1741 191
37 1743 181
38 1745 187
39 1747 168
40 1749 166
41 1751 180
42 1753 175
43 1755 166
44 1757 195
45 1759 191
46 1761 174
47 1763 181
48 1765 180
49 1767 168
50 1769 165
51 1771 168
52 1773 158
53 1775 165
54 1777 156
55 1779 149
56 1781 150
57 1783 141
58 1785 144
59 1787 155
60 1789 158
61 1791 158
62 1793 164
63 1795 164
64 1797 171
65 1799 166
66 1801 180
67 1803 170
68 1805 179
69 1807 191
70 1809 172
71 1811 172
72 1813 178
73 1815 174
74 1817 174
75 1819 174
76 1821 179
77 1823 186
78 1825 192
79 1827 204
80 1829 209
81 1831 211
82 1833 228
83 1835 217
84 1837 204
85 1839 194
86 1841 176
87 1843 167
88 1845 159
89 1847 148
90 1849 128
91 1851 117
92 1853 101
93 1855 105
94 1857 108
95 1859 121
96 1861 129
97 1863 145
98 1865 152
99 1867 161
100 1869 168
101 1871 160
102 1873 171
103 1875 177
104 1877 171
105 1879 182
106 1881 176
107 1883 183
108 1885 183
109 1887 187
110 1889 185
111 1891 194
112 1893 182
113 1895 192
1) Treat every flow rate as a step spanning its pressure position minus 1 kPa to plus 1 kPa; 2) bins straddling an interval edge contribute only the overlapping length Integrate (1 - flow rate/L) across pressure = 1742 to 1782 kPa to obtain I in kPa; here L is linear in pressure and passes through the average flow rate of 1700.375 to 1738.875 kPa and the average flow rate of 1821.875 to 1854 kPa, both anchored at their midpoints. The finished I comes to 1.4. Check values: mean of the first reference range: 177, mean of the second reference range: 178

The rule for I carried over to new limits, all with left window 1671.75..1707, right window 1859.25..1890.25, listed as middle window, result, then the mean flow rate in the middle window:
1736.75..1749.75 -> -1.1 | 180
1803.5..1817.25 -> -0.9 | 177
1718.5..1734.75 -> -1.6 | 181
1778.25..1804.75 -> 1.0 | 160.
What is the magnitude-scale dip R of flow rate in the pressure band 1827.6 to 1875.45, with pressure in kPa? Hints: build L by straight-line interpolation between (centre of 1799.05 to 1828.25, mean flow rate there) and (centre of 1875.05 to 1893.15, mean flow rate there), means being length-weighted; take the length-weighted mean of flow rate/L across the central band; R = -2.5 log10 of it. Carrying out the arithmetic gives 0.130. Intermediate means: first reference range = 180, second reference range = 182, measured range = 161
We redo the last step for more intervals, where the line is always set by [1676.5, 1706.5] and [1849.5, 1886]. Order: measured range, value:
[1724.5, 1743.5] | -0.16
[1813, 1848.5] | -0.21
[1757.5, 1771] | -0.11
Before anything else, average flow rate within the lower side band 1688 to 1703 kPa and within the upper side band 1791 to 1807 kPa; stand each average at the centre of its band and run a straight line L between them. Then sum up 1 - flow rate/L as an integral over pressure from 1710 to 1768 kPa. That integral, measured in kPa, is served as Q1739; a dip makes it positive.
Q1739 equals -3.6 kPa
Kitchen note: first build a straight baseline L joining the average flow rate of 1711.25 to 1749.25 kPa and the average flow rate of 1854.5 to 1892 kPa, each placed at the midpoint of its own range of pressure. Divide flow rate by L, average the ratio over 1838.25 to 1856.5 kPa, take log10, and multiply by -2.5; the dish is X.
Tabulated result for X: 0.16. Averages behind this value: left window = 178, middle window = 142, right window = 162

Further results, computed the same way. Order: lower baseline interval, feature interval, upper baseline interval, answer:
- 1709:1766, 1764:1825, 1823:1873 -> 0.019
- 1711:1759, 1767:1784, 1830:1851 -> 0.142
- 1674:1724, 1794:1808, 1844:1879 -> -0.151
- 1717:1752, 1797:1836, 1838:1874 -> -0.195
